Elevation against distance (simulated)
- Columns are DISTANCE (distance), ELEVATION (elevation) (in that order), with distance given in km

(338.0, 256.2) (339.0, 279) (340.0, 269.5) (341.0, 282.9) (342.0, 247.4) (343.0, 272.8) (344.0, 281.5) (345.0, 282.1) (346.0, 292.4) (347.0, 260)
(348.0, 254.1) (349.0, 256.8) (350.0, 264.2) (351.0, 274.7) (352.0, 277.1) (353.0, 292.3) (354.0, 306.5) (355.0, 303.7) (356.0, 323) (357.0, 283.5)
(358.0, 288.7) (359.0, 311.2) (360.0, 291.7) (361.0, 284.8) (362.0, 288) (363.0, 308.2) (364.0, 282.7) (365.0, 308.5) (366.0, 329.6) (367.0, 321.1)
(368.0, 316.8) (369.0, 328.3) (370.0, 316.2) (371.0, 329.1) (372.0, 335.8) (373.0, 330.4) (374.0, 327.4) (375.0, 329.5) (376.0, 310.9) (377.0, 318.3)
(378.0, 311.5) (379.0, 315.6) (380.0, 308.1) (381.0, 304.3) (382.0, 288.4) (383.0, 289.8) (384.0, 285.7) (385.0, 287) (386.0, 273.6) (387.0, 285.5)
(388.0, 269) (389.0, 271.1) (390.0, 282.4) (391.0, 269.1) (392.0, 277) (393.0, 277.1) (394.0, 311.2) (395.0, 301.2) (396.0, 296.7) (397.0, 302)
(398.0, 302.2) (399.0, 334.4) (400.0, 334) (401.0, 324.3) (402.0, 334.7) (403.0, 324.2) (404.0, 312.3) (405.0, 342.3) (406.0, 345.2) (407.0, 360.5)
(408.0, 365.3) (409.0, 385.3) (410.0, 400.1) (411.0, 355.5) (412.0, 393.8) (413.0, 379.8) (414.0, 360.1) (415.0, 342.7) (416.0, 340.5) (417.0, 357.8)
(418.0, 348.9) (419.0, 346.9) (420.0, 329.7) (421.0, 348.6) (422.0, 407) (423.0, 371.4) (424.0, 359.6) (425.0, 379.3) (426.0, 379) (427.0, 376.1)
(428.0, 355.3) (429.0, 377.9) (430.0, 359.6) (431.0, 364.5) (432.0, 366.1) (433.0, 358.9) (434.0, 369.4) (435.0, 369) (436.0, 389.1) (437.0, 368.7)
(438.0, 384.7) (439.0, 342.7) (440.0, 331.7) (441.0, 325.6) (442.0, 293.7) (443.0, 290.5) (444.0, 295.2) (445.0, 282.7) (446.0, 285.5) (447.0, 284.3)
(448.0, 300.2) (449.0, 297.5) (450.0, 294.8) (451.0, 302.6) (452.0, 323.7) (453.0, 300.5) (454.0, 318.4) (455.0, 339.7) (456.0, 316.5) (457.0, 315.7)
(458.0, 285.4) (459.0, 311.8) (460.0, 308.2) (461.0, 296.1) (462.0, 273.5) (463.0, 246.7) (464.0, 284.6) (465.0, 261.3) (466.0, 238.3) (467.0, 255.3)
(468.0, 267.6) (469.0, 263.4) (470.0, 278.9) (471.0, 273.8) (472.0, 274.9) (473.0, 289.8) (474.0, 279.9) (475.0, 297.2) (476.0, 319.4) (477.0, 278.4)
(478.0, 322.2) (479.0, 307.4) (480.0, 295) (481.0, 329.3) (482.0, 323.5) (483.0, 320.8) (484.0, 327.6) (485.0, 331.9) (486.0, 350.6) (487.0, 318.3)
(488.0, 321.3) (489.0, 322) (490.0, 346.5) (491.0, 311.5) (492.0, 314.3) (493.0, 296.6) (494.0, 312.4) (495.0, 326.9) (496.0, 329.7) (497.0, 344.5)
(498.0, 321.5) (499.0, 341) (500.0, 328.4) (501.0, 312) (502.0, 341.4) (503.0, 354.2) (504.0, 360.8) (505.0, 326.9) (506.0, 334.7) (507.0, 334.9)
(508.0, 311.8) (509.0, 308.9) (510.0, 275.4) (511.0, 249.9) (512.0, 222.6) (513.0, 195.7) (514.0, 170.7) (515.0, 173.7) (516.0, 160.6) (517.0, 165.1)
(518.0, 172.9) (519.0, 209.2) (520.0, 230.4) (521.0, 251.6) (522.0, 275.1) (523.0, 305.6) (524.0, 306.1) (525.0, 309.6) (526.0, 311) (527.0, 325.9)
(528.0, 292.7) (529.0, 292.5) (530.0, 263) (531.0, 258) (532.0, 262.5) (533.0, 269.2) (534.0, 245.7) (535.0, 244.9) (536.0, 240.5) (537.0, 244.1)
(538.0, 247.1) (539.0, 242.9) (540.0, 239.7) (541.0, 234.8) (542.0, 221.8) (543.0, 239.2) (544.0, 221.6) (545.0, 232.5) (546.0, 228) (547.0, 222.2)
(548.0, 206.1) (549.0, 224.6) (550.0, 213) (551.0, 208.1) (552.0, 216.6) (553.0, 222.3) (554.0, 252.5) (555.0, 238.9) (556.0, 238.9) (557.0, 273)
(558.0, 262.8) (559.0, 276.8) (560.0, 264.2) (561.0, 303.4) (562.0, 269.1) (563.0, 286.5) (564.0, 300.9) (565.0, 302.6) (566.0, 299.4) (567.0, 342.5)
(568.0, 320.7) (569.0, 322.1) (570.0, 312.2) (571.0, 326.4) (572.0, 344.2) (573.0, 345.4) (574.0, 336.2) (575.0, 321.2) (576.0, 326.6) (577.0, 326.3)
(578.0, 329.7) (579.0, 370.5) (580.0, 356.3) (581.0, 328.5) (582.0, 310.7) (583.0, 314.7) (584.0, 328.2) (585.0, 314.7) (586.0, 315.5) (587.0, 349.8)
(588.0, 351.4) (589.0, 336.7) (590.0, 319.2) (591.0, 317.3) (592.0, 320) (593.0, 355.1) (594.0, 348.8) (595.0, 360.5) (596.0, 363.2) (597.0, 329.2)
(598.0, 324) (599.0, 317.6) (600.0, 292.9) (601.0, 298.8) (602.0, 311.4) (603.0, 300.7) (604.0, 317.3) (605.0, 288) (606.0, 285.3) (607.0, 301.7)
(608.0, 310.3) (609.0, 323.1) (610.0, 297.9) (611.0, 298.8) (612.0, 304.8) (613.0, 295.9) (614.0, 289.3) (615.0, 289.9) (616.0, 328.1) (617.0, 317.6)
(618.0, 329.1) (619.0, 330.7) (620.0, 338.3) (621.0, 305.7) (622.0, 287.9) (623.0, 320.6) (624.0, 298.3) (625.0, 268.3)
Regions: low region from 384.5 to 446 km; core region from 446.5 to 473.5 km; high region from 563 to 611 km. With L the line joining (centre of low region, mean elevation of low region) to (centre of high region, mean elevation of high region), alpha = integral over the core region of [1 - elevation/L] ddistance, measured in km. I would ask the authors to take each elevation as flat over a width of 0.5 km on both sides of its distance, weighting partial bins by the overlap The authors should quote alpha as 3.6 km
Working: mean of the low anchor 337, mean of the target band 289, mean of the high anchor 323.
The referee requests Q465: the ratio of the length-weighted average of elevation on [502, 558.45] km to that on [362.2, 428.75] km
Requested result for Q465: 0.8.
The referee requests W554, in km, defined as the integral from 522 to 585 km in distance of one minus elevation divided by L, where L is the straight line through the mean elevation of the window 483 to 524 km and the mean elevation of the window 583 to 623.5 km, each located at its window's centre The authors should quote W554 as 5.1 km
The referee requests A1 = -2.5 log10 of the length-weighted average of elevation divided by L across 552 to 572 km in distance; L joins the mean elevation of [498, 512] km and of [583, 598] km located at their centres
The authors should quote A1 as 0.159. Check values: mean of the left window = 318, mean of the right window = 335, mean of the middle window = 285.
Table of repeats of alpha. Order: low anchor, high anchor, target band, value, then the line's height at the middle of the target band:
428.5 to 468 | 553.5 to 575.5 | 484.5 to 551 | 6.8 km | 304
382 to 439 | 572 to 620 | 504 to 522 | 4.6 km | 330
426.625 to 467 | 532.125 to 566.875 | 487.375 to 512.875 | -3.0 km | 283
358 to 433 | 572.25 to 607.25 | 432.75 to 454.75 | 0.3 km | 327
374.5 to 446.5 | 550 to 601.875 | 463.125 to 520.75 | 5.6 km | 321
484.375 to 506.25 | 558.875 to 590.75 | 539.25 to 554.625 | 4.6 km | 324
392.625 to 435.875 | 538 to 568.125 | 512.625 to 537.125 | 2.2 km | 272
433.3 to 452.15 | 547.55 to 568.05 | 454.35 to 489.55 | 1.1 km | 308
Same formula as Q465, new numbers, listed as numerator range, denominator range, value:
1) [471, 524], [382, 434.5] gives 0.87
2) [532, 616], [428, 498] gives 0.93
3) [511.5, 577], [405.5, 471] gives 0.79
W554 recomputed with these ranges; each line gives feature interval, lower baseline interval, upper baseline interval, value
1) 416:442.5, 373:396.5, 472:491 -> -4.8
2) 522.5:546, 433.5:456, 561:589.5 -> 4.4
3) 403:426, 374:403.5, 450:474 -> -4.9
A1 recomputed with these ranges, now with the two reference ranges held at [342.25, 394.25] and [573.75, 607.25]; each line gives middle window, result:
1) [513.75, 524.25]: 0.397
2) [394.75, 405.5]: -0.068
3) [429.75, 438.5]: -0.212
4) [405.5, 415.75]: -0.217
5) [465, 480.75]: 0.099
